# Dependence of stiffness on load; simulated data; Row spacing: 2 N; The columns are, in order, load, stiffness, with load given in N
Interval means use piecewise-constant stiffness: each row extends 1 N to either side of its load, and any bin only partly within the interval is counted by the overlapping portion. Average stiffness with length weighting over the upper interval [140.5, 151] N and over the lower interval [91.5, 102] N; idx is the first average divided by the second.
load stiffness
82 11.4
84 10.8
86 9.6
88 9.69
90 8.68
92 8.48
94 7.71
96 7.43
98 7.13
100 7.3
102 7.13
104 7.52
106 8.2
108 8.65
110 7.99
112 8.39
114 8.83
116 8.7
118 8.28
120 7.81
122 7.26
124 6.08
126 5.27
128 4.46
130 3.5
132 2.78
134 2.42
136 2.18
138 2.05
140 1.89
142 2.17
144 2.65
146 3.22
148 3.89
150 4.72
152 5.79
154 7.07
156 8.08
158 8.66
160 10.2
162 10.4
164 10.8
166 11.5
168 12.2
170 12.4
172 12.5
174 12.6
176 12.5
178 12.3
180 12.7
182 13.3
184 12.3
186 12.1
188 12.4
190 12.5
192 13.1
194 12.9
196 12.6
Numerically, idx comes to 0.43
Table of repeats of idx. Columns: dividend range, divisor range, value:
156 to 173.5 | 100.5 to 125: 1.39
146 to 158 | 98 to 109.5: 0.77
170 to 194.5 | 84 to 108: 1.53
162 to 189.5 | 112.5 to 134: 1.98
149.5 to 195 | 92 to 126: 1.43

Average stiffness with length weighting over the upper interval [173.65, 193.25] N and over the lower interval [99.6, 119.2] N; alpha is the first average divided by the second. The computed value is 1.55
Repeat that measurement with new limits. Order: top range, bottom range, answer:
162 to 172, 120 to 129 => 1.95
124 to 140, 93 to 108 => 0.44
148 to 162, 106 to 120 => 0.88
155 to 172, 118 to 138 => 2.27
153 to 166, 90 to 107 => 1.22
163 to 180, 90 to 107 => 1.58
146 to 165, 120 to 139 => 1.78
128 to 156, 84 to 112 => 0.44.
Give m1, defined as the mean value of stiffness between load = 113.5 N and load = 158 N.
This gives 5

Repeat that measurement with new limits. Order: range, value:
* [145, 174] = 8.81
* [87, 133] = 7.27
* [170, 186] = 12.6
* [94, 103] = 7.3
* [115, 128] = 7.02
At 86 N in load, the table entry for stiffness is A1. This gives 9.6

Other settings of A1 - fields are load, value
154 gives 7.07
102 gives 7.13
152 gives 5.79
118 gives 8.28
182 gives 13.3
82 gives 11.4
